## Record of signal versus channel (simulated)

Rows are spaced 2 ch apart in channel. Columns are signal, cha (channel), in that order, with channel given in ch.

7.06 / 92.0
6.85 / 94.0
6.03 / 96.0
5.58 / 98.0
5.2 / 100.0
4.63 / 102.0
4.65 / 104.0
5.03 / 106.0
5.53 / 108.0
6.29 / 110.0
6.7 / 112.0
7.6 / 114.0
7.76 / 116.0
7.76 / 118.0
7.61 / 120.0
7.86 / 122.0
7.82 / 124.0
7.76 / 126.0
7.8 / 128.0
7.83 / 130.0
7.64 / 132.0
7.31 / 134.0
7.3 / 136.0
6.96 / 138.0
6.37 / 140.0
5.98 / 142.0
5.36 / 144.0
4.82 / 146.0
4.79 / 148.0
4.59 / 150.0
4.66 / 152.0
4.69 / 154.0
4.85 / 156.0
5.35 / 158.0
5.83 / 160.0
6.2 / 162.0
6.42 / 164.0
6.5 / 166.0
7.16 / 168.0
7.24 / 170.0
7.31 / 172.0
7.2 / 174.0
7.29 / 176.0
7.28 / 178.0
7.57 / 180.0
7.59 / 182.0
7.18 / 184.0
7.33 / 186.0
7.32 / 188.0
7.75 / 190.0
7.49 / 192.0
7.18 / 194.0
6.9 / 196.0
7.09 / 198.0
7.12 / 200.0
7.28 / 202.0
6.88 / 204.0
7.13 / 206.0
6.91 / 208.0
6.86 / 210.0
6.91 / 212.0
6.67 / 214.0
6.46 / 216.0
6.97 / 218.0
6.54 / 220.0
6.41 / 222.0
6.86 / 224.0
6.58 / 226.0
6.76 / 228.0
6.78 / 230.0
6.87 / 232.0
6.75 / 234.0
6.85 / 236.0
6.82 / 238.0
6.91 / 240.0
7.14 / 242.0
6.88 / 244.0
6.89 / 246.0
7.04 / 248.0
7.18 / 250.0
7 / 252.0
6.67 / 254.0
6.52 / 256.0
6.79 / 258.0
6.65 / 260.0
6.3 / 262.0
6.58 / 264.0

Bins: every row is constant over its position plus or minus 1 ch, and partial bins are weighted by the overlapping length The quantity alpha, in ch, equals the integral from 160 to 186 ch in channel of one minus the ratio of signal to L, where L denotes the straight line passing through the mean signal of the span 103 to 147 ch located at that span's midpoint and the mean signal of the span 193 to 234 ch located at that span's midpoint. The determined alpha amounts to -0.8 ch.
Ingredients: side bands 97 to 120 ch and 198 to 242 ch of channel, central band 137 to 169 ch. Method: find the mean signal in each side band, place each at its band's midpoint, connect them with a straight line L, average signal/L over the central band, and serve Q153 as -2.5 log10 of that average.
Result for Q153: 0.14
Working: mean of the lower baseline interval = 6.13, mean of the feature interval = 5.66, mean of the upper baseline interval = 6.84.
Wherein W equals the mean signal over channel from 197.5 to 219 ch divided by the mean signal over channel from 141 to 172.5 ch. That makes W 1.21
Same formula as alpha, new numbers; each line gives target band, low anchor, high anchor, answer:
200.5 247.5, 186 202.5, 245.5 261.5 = 1.4 ch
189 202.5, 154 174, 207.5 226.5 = -1.5 ch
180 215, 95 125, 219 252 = -2.4 ch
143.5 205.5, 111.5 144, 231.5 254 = 5.4 ch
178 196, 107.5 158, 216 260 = -1.9 ch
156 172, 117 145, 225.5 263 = 1.7 ch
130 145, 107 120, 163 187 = 0.6 ch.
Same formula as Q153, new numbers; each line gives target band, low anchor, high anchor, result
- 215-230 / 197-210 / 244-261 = 0.049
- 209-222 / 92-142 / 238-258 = 0.024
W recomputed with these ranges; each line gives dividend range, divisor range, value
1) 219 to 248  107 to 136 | 0.92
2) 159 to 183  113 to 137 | 0.91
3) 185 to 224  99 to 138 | 1.02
